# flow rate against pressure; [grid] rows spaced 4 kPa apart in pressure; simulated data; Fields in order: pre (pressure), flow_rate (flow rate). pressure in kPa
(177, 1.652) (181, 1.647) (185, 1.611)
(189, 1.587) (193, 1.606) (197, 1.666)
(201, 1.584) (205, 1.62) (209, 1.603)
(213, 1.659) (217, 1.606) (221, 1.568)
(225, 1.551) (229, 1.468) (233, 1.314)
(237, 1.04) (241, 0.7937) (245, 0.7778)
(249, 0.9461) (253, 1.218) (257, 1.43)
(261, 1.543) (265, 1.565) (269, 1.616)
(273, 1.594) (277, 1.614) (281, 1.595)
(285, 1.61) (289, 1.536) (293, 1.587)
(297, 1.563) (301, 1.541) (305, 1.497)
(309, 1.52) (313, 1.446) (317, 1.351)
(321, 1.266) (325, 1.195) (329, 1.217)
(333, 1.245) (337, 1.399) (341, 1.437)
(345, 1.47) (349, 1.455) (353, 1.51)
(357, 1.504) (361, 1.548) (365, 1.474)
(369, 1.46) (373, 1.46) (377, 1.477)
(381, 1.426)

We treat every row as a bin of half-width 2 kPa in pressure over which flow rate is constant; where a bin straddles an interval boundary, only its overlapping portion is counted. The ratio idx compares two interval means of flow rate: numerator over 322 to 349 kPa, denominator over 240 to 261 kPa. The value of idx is 1.22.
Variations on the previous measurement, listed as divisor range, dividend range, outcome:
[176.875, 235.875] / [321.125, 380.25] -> 0.90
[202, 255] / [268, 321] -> 1.16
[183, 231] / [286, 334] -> 0.89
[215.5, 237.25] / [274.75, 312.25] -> 1.07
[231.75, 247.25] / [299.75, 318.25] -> 1.53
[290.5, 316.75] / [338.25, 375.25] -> 0.98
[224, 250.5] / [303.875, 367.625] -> 1.26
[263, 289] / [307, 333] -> 0.83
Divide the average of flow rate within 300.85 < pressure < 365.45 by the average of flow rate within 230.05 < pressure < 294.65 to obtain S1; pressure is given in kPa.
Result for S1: 1.04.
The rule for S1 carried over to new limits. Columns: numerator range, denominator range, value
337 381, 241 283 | 1.08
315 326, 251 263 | 0.91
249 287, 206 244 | 1.08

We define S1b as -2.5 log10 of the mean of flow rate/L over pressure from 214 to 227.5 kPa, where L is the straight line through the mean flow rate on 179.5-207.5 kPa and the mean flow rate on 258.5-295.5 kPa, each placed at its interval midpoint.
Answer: 0.02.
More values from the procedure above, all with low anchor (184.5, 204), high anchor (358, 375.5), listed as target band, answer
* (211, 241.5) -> 0.13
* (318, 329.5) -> 0.22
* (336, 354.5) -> 0.03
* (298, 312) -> 0.01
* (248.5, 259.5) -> 0.25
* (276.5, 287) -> -0.04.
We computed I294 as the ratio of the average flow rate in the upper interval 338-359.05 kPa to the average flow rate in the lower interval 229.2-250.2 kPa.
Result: 1.4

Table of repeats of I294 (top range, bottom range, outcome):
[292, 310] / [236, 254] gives 1.65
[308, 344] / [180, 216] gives 0.83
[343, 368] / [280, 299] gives 0.95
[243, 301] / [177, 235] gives 0.91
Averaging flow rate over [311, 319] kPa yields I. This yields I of 1.4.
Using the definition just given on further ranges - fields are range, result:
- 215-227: 1.58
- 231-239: 1.18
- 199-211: 1.6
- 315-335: 1.25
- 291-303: 1.56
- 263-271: 1.59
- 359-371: 1.49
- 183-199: 1.62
